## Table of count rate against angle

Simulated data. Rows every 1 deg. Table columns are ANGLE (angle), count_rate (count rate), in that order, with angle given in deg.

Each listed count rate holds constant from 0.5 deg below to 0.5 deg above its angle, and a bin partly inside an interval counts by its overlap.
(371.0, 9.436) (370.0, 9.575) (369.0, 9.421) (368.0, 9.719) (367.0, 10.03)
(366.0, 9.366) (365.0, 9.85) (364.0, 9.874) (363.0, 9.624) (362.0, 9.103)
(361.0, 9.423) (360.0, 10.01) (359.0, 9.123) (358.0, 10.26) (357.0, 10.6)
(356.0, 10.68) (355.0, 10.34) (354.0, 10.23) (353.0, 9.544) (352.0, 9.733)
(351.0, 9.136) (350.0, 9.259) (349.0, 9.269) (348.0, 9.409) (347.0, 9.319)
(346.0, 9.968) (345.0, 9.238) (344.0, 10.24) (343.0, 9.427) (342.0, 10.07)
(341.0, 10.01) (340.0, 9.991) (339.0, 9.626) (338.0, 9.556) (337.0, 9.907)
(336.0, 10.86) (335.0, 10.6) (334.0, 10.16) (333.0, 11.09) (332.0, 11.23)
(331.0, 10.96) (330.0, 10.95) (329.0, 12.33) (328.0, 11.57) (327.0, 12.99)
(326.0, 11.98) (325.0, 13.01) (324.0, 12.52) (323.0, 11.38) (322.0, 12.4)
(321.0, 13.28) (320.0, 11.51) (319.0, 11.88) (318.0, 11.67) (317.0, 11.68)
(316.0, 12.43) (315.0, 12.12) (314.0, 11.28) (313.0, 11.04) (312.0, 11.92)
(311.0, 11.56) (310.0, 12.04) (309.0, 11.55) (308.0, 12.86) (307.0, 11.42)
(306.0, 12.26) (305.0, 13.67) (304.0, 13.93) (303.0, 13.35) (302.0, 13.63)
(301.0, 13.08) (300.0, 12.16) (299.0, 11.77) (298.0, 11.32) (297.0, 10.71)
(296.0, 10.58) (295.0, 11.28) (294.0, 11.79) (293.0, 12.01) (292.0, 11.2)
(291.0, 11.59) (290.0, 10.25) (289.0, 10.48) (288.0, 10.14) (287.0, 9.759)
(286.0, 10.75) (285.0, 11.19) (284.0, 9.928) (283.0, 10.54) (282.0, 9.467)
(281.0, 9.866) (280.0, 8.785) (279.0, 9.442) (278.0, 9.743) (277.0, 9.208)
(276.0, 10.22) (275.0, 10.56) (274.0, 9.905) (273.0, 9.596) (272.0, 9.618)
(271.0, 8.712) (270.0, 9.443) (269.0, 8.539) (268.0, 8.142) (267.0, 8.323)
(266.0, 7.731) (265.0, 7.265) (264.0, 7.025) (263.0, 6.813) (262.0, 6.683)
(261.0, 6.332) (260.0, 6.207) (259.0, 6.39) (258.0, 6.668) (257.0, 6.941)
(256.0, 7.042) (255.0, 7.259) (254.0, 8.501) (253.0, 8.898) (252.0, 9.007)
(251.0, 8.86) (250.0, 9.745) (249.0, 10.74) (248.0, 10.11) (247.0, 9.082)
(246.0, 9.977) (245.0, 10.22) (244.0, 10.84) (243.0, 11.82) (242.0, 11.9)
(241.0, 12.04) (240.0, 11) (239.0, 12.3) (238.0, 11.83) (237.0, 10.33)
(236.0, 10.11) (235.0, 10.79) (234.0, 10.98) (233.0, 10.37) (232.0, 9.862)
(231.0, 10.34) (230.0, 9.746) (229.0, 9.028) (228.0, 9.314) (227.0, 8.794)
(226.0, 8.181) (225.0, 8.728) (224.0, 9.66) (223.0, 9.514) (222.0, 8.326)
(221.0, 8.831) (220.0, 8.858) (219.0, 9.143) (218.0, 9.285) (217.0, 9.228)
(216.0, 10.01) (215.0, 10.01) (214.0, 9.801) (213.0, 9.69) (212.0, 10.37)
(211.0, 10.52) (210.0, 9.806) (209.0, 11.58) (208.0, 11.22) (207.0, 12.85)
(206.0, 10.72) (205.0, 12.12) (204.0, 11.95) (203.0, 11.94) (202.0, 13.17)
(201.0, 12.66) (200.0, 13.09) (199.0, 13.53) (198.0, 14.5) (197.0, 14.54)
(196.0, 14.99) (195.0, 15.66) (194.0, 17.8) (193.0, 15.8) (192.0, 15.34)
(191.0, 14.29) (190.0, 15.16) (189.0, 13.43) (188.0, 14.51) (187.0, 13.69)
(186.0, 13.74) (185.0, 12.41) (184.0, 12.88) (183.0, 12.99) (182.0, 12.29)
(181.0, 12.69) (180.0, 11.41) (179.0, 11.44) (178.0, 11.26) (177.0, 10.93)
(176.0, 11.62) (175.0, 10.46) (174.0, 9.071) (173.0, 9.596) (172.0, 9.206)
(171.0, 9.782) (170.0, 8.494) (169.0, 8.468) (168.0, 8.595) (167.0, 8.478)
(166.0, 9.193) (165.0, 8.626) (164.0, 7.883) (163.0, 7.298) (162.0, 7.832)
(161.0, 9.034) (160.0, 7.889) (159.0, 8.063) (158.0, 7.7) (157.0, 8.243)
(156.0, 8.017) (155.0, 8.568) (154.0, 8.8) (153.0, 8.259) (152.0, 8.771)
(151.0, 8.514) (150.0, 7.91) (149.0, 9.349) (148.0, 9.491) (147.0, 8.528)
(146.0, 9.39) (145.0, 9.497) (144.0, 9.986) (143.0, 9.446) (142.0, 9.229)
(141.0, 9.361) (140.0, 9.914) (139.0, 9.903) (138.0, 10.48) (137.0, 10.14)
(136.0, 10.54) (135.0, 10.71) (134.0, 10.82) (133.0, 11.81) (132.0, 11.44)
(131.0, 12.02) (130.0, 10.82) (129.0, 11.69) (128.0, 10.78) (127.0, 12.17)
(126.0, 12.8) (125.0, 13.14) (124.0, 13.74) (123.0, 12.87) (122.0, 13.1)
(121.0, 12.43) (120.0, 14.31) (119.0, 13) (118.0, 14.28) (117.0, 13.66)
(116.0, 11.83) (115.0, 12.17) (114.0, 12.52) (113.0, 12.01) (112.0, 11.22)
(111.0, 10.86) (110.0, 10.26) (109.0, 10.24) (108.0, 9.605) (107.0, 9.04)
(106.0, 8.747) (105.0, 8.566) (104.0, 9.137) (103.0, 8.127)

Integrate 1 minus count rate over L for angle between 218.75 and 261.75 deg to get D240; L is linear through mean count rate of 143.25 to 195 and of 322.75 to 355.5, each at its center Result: 4.5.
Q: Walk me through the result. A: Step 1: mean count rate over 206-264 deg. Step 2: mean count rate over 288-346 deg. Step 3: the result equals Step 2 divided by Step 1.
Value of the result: 1.21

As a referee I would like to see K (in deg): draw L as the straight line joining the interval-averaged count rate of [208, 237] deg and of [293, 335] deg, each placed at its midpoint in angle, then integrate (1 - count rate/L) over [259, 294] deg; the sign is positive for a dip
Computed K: 5.7 deg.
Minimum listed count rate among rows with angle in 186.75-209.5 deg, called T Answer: 10.72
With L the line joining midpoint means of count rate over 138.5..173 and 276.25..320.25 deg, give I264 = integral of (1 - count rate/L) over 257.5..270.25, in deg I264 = 4.1 deg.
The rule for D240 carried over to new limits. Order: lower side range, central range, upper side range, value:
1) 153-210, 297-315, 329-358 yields -3.2 deg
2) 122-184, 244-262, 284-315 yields 4.5 deg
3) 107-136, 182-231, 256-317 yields -2.9 deg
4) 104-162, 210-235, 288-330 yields 3.7 deg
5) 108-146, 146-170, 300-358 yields 6.2 deg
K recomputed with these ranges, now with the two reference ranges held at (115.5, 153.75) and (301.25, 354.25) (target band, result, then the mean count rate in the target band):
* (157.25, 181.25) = 3.6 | 9.33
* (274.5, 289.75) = 1.5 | 10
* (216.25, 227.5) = 2.1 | 8.98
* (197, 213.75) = -1.3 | 11.9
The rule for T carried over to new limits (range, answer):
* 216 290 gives 6.207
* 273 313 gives 8.785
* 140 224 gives 7.298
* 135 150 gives 7.91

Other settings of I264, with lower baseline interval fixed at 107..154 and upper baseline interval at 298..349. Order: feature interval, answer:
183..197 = -4.35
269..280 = 1.70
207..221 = 1.41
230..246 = 0.43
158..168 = 2.52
